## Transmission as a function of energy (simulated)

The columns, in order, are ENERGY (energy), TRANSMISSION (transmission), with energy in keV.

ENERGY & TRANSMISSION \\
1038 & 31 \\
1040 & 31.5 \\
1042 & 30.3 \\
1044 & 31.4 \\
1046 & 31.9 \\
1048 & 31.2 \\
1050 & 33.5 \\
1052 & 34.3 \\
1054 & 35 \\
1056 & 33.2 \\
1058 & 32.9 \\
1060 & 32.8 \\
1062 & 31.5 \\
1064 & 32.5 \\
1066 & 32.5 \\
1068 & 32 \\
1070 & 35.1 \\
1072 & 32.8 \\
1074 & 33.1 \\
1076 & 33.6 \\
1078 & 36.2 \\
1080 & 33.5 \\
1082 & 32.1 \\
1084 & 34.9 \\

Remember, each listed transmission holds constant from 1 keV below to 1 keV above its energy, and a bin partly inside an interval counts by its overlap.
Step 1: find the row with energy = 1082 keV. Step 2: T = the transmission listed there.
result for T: 32.1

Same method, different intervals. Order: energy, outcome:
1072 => 32.8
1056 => 33.2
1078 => 36.2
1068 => 32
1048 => 31.2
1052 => 34.3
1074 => 33.1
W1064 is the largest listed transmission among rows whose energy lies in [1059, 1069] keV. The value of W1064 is 32.8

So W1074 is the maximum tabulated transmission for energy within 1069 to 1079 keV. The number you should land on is 36.2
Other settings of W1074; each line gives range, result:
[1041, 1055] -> 35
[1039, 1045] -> 31.5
